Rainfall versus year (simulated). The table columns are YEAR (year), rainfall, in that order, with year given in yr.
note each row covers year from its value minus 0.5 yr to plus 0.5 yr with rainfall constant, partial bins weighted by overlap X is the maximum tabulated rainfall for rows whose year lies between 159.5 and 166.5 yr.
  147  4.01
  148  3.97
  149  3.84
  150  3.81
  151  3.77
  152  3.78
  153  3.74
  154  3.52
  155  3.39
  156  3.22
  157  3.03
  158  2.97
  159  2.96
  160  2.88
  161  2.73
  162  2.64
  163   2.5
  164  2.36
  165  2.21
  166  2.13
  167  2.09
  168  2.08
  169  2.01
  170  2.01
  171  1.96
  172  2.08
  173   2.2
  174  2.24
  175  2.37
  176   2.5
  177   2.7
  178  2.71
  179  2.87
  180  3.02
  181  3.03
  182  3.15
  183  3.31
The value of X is 2.88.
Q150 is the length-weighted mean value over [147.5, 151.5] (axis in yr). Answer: 3.85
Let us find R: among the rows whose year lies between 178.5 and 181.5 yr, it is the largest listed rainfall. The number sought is 3.03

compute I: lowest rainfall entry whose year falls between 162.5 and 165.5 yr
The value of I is 2.21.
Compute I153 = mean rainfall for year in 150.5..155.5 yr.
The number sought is 3.64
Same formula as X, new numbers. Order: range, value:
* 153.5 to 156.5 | 3.52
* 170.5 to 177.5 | 2.7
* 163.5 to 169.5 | 2.36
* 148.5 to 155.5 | 3.84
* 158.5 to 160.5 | 2.96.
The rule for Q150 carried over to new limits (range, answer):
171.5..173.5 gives 2.14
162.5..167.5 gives 2.26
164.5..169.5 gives 2.1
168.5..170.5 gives 2.01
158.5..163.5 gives 2.74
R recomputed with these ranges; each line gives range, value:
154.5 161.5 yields 3.39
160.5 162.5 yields 2.73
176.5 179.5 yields 2.87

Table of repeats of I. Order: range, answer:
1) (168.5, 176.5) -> 1.96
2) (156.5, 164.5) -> 2.36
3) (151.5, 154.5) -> 3.52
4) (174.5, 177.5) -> 2.37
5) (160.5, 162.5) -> 2.64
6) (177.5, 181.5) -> 2.71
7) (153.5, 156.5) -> 3.22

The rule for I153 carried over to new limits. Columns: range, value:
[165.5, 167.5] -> 2.11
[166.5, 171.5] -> 2.03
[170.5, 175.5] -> 2.17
